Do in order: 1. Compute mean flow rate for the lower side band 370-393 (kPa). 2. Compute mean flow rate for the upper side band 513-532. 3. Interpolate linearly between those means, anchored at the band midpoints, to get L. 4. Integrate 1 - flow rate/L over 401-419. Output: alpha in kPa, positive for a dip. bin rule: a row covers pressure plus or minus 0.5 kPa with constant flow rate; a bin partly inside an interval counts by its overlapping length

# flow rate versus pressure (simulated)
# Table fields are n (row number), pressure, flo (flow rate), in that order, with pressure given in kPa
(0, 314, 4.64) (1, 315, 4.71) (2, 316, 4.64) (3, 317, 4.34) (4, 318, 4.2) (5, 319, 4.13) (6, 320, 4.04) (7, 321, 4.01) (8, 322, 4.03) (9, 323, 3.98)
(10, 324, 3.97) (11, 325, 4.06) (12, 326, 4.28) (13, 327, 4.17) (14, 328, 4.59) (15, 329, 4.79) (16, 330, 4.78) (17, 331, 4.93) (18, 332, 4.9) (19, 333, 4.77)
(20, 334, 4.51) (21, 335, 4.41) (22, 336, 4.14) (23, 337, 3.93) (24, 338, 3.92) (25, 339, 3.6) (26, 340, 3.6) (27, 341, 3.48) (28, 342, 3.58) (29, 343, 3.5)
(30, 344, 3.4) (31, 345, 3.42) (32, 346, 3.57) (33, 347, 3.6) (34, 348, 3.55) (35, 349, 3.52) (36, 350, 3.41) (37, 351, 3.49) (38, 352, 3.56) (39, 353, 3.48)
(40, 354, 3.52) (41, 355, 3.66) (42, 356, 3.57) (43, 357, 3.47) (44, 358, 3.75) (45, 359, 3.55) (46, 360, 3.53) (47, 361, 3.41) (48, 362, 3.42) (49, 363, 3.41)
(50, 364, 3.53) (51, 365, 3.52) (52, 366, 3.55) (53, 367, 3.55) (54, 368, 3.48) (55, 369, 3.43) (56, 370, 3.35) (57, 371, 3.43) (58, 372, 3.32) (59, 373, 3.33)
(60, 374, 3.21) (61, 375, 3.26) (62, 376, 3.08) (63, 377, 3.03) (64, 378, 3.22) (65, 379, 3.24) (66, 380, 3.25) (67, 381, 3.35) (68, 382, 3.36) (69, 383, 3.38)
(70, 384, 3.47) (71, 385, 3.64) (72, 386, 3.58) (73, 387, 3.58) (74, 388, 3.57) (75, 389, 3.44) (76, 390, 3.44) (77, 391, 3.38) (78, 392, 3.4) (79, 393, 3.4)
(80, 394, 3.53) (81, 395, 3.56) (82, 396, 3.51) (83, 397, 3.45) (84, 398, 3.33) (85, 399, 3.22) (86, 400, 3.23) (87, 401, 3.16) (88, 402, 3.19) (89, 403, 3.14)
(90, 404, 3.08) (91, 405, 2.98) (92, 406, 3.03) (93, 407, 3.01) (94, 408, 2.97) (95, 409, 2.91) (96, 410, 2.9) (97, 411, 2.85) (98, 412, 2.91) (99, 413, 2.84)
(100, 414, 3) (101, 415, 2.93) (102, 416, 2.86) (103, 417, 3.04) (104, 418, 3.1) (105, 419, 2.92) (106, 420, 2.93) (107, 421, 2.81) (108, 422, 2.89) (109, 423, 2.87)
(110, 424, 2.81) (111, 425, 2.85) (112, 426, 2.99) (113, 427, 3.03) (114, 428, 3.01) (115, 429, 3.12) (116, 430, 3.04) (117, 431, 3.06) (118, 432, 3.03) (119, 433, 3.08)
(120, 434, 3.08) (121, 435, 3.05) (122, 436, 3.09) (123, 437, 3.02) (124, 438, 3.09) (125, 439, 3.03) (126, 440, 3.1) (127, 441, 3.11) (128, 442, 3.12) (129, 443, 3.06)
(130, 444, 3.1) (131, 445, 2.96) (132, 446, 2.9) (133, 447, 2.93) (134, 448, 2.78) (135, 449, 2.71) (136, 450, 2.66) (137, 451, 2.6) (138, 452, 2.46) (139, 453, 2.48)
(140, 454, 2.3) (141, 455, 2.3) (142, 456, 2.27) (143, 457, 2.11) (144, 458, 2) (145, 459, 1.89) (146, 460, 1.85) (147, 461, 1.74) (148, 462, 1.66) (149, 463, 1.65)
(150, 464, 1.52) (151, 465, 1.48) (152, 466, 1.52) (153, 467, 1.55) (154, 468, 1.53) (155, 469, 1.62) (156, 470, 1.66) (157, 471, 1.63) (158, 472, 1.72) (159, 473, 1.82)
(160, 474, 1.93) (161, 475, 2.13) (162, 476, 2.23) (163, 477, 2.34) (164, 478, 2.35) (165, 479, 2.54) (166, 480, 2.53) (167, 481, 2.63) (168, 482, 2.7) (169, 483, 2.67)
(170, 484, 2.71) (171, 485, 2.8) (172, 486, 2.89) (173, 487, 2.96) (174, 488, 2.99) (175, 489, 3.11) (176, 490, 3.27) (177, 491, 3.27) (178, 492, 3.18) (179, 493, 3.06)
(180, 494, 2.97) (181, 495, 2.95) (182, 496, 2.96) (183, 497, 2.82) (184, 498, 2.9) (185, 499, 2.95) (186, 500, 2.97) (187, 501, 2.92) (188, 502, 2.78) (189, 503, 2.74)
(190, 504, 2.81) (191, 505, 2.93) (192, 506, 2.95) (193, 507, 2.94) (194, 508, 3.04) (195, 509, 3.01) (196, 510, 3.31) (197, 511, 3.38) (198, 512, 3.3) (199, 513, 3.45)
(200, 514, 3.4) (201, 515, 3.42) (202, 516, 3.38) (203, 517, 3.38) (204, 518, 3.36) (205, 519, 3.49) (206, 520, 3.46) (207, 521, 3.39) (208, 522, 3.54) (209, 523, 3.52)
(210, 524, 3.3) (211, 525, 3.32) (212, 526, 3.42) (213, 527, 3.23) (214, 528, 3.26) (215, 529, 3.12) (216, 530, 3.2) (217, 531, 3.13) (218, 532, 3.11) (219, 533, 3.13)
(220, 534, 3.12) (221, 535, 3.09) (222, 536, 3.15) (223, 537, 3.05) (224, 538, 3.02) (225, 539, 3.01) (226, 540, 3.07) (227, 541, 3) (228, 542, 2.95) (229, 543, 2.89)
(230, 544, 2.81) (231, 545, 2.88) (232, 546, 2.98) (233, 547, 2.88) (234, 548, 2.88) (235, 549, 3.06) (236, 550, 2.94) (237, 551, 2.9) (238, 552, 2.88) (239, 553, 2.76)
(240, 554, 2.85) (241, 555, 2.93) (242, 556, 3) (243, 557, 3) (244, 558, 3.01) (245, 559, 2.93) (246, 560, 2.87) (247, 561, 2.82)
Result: 2.0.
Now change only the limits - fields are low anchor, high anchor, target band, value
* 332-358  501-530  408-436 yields 4.3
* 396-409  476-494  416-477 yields 9.5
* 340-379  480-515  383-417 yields 0.9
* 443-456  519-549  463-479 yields 5.6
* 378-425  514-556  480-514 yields 1.8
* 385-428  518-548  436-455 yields 1.8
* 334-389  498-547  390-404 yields 0.4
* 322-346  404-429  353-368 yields 0.8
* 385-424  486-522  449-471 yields 8.3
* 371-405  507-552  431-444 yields 0.8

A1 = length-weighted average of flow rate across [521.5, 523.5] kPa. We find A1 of 3.53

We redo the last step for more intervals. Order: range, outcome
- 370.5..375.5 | 3.31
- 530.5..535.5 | 3.12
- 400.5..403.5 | 3.16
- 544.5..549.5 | 2.94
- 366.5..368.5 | 3.51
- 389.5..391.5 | 3.41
